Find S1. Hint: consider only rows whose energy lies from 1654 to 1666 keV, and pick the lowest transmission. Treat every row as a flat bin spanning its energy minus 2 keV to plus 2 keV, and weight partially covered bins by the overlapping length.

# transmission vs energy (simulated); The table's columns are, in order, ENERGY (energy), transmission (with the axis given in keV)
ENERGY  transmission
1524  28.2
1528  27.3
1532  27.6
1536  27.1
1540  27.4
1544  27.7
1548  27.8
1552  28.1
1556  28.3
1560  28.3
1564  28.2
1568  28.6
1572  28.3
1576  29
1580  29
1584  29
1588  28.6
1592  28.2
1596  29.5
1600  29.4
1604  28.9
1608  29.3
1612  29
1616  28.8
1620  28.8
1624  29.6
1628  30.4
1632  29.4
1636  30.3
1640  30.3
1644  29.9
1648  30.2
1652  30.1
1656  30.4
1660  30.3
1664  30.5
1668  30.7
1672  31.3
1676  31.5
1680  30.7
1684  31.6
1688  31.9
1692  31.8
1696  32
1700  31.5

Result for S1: 30.3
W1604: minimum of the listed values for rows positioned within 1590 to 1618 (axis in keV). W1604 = 28.2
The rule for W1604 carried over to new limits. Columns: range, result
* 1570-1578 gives 28.3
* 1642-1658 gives 29.9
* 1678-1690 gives 30.7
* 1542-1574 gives 27.7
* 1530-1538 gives 27.1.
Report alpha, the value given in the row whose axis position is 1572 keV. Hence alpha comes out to 28.3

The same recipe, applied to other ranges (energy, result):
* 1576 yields 29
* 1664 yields 30.5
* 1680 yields 30.7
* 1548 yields 27.8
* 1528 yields 27.3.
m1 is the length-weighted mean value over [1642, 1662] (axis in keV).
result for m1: 30.2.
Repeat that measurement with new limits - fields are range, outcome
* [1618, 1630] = 29.6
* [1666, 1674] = 31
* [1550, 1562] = 28.2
